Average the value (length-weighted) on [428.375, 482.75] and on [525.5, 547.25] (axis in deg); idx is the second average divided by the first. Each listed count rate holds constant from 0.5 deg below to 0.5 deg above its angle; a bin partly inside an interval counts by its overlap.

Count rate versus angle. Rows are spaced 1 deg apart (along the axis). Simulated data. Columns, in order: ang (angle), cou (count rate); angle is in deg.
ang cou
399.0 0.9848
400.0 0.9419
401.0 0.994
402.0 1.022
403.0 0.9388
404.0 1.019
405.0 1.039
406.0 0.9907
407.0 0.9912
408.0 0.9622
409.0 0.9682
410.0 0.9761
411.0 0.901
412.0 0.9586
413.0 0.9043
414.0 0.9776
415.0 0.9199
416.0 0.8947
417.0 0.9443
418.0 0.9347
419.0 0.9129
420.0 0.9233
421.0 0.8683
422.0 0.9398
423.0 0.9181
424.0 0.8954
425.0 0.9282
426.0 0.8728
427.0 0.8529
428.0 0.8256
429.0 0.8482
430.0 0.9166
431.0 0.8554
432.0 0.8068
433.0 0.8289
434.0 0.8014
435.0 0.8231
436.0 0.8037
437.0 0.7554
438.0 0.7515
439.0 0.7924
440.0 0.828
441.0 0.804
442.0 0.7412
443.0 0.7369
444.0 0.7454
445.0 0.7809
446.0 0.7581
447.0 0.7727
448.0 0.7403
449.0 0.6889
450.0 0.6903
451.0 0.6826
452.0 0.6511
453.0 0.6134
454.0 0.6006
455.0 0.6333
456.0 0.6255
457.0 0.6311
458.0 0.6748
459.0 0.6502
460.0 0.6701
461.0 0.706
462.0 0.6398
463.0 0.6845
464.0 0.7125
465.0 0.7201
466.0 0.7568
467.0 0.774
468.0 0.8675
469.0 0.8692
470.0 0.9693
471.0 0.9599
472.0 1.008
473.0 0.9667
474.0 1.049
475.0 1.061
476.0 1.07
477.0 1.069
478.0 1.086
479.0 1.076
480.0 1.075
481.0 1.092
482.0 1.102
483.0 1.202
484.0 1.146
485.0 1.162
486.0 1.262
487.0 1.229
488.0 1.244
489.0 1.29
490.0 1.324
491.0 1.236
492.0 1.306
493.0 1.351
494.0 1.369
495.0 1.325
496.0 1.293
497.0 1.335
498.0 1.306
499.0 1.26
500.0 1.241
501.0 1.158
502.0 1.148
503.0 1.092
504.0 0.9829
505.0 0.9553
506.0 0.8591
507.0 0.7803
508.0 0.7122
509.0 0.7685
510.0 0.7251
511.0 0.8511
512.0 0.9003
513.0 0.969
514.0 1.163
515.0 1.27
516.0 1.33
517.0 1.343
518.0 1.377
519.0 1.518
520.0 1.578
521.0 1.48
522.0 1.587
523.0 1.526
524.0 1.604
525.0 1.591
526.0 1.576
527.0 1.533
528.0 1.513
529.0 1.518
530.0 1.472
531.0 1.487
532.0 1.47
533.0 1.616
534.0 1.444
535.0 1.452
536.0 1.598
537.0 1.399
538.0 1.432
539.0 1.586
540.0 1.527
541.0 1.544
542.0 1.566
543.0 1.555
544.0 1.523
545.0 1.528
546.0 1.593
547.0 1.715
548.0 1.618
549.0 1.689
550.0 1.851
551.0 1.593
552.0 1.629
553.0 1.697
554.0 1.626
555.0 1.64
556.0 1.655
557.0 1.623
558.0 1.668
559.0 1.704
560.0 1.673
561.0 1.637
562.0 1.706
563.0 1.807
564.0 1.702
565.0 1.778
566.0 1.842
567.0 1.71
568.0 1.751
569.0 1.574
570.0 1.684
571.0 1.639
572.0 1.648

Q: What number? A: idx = 1.87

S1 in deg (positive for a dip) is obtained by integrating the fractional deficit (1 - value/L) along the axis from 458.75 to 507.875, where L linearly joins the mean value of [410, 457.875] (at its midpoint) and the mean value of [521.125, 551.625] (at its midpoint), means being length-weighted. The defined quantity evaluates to 5.2 deg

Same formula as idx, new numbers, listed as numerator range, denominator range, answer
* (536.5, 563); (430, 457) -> 2.18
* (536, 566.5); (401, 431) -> 1.76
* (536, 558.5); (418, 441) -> 1.88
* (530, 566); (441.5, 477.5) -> 2.07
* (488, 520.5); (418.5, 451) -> 1.42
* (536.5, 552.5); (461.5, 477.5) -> 1.79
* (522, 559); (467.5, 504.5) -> 1.37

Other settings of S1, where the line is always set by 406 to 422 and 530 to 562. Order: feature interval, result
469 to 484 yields 2.35 deg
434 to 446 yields 3.23 deg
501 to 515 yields 4.64 deg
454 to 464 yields 4.34 deg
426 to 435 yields 1.56 deg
